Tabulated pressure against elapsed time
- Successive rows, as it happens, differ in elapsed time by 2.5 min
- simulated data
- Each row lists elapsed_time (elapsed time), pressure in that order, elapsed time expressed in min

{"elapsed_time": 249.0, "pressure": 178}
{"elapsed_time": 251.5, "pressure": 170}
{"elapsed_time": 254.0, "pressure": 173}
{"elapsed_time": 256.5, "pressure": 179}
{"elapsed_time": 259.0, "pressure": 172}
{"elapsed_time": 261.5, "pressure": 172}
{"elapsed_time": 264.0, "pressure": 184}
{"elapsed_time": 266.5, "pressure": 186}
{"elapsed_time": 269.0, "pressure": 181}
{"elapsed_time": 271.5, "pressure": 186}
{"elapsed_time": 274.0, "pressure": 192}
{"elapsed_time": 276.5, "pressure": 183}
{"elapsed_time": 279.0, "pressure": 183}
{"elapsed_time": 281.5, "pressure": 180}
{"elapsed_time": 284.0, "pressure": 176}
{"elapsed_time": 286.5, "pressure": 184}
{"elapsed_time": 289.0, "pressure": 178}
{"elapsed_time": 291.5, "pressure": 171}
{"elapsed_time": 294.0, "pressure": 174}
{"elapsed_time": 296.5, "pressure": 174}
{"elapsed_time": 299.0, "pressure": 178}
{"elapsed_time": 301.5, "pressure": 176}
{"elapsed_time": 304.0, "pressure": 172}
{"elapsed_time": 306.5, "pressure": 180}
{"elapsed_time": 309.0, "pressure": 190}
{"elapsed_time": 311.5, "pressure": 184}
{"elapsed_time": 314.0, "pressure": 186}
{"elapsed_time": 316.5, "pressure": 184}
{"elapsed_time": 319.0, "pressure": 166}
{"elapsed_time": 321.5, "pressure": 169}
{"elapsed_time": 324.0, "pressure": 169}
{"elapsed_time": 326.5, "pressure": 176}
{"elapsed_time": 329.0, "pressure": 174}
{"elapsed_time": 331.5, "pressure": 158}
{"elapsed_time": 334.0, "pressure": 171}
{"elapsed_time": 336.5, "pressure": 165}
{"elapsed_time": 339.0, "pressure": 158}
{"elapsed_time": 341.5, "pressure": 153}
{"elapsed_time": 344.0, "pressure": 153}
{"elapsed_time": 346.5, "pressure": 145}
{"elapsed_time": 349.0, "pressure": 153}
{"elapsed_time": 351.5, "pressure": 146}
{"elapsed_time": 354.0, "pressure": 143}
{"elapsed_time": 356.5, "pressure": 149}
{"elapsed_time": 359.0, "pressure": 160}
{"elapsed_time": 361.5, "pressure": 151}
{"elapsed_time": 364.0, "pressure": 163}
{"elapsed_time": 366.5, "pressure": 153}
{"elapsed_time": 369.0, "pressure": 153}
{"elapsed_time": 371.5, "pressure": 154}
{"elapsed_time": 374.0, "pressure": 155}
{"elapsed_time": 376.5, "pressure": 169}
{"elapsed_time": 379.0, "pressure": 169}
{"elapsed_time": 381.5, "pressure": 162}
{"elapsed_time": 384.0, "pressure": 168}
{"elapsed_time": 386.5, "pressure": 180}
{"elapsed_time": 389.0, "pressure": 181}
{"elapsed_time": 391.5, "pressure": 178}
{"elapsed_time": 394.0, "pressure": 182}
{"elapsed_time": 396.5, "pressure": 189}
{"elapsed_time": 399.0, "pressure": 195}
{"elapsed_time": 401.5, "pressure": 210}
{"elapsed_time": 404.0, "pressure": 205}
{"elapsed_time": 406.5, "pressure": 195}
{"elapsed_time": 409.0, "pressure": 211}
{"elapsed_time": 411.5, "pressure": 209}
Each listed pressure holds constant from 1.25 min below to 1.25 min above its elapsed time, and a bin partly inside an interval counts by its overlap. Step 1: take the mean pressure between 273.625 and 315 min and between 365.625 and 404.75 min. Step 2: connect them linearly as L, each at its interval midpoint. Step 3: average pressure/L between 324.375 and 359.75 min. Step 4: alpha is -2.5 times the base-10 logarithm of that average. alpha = 0.13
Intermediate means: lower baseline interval 180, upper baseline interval 175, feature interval 158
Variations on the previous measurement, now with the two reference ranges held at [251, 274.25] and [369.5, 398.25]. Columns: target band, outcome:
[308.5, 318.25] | -0.05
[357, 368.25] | 0.11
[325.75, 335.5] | 0.04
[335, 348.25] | 0.13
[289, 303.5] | 0.01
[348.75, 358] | 0.18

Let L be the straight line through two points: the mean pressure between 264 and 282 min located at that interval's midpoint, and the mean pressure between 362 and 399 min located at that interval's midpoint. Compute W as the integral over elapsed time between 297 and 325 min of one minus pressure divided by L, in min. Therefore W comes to 0.2 min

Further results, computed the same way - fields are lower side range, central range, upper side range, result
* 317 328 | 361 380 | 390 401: 2.4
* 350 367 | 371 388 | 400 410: 1.0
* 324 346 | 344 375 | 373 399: 3.0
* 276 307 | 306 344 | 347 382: -0.9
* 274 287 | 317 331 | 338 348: -0.8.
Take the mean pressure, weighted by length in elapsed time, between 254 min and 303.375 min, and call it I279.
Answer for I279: 179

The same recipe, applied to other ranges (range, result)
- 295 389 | 165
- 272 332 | 178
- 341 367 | 152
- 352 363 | 151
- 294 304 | 175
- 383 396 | 179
